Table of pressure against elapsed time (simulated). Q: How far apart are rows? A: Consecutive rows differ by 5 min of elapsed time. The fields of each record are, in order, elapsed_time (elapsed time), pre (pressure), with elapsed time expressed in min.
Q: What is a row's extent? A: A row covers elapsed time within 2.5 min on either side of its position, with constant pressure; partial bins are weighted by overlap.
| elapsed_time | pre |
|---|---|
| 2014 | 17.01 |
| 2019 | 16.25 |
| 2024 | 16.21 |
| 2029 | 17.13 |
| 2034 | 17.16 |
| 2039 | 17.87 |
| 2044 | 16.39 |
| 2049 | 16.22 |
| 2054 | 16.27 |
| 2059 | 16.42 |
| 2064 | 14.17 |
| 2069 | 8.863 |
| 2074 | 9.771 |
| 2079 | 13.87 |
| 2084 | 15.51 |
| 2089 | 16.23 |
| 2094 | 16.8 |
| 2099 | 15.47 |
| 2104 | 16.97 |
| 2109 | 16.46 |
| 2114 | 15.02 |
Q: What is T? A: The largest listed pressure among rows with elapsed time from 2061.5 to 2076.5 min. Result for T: 14.17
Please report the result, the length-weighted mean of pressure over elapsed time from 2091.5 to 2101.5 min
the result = 16.1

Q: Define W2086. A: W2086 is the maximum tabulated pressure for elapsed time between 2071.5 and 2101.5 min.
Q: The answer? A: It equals 16.8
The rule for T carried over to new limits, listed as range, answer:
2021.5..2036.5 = 17.16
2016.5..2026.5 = 16.25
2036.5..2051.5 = 17.87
